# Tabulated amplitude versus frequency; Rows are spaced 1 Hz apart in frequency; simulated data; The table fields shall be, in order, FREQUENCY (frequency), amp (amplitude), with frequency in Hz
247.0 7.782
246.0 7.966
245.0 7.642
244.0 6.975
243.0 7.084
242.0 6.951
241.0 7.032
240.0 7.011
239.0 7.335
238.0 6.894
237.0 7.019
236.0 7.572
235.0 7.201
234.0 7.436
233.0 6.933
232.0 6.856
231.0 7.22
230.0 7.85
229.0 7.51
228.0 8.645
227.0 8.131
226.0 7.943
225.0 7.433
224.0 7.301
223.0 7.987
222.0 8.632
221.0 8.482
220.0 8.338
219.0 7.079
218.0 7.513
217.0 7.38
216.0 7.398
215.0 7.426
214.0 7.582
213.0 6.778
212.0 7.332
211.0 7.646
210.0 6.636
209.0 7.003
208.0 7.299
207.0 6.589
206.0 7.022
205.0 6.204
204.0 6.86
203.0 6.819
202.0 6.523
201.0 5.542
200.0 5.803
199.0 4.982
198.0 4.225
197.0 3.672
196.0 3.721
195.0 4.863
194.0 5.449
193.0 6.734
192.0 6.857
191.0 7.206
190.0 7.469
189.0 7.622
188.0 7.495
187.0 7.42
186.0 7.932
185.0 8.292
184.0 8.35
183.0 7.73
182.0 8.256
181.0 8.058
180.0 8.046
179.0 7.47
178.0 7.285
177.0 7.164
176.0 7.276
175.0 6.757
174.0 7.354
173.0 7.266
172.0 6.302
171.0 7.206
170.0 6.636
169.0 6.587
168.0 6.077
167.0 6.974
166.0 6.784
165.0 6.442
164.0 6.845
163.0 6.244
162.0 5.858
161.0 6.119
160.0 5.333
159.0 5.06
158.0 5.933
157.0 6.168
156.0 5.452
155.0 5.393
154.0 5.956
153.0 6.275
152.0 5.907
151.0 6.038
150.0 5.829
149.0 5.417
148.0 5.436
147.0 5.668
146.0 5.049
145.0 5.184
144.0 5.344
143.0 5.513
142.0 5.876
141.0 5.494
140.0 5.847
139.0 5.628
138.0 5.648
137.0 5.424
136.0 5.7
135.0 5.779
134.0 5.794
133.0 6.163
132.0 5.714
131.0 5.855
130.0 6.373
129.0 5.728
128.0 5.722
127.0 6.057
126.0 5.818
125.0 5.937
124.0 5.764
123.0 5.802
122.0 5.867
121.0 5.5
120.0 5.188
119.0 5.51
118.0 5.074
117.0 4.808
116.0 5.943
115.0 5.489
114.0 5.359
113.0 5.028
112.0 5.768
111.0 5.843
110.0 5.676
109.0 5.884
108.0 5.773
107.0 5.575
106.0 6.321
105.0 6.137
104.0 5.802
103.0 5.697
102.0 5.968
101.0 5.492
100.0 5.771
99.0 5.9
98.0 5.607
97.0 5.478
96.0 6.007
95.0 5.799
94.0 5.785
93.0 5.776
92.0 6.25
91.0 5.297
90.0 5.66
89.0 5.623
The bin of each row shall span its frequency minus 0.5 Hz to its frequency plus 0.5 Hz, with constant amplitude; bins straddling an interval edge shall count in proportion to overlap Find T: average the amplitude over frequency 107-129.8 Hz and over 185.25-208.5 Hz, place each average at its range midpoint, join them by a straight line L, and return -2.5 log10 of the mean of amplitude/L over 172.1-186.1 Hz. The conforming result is -0.23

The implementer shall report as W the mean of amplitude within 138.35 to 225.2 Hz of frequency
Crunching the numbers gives 6.59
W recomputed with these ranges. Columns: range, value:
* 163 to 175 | 6.75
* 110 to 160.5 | 5.65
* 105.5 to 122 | 5.56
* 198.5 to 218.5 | 6.82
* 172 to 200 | 6.82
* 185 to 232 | 6.96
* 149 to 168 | 6.02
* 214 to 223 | 7.78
